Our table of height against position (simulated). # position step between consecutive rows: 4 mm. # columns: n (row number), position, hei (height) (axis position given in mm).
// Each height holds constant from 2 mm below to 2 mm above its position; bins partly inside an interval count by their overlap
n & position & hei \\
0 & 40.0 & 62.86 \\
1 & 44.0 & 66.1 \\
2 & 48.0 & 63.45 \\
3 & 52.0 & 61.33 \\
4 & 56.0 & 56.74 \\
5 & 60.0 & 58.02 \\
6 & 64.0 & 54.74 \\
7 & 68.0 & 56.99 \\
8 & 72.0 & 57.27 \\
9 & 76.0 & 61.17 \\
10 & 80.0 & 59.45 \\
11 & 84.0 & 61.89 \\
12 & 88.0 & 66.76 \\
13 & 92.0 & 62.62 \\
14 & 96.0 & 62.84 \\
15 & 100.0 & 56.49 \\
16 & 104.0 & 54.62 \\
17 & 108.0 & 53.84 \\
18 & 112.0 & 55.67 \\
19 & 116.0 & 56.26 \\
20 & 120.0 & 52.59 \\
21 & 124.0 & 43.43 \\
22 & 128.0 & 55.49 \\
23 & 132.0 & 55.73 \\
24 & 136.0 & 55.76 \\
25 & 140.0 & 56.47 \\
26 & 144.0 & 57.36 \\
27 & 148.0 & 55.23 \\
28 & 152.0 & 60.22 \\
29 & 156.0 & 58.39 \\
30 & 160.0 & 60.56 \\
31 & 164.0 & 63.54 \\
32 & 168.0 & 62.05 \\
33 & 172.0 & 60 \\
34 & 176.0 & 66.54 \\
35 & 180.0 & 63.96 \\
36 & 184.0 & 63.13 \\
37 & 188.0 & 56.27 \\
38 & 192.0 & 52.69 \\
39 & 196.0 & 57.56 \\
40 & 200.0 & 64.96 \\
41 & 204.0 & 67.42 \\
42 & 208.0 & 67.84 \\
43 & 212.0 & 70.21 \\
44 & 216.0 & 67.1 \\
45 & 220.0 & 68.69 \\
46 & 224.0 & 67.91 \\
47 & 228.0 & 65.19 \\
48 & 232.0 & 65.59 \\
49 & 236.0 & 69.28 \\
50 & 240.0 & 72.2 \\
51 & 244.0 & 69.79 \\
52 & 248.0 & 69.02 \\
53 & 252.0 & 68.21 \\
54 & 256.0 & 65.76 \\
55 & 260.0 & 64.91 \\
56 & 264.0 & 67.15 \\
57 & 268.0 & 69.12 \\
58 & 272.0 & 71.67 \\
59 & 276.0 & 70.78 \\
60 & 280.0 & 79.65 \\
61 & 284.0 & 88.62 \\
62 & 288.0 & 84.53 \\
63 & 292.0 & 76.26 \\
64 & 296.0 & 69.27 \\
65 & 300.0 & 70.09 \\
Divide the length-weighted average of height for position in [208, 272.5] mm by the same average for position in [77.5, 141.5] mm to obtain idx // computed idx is 1.20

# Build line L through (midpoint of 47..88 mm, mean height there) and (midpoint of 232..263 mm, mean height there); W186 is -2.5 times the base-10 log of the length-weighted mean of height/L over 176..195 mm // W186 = 0.09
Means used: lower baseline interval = 59.4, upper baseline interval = 68.2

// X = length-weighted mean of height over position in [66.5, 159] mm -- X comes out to 57.3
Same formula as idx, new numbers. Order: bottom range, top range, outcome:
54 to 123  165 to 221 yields 1.09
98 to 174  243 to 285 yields 1.26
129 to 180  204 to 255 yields 1.15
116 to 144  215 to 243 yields 1.27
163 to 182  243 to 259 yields 1.07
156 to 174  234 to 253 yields 1.14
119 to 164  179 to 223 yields 1.14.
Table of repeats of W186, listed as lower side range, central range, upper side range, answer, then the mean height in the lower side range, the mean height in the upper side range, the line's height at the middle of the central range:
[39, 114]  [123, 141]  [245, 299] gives 0.177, 59.6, 72.6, 63.3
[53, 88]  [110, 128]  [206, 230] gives 0.179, 58.9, 67.8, 61.8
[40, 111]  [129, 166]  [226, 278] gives 0.093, 59.7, 68.4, 63.2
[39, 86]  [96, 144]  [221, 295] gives 0.158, 59.9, 71.4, 63.3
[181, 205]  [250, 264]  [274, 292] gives 0.126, 60.2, 80.4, 74.5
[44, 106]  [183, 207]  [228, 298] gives 0.117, 59.8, 71.7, 67.4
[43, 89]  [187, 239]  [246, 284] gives 0.047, 60.1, 70.6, 67.8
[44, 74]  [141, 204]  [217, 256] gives 0.079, 58.9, 68.3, 64.9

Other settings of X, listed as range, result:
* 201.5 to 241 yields 68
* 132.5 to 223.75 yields 61.7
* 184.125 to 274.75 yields 66.3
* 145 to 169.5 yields 59.8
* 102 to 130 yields 53.1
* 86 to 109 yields 59.8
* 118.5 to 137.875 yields 52.6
